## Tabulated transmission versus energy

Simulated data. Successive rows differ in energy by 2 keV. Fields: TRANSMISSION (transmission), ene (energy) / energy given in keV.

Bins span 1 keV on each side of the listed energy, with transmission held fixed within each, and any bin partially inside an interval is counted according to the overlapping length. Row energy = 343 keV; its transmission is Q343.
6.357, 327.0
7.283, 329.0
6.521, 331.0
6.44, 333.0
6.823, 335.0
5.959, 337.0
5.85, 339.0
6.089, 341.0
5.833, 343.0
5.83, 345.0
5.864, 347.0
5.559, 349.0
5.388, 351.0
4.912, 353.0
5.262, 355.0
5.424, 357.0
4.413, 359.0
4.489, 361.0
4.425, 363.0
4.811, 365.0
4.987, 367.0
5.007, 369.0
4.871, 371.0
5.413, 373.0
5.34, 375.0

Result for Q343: 5.833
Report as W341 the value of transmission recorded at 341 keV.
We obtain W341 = 6.089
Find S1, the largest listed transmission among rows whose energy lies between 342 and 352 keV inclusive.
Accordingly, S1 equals 5.864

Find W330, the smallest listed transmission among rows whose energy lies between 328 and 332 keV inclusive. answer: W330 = 6.521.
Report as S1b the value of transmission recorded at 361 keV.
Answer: 4.489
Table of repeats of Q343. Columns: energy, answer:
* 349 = 5.559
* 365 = 4.811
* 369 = 5.007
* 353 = 4.912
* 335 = 6.823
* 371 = 4.871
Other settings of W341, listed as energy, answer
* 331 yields 6.521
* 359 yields 4.413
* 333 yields 6.44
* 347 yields 5.864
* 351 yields 5.388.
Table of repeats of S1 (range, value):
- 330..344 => 6.823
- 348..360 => 5.559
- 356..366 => 5.424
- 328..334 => 7.283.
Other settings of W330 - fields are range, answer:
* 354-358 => 5.262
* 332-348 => 5.83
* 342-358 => 4.912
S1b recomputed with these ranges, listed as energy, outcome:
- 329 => 7.283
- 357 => 5.424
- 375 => 5.34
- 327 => 6.357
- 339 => 5.85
